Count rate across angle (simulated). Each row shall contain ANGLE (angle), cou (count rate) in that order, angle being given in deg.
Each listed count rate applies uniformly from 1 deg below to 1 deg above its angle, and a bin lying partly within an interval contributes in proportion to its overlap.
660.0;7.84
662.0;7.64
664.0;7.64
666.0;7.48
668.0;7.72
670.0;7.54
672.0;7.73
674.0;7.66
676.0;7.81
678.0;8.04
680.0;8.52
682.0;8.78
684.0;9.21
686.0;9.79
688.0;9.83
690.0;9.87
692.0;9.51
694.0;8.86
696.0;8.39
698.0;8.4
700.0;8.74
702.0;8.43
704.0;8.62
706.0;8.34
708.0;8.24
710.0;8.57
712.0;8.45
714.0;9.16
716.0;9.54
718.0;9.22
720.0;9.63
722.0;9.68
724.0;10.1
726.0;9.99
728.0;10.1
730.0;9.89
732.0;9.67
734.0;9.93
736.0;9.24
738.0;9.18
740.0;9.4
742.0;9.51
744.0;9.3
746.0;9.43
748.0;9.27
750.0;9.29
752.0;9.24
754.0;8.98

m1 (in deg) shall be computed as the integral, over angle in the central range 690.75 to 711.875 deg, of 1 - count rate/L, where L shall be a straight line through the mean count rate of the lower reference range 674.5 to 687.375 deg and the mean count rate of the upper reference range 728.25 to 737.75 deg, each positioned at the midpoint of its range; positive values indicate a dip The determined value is 1.05 deg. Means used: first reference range 8.68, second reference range 9.68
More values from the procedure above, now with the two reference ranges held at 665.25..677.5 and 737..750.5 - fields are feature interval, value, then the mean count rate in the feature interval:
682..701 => -2.39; 9.16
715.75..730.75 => -1.53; 9.78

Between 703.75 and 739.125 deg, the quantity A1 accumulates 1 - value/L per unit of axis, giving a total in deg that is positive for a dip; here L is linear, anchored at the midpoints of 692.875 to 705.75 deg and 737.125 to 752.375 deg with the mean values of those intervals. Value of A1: -1.5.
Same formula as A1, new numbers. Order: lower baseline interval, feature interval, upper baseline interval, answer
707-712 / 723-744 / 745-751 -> -1.6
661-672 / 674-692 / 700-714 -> -2.1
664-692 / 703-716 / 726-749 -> 0.6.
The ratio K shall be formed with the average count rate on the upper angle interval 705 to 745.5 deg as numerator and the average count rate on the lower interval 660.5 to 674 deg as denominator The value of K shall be 1.2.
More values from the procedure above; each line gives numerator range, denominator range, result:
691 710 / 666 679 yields 1.11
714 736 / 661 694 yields 1.15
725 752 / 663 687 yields 1.17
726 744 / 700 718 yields 1.11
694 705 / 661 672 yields 1.12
